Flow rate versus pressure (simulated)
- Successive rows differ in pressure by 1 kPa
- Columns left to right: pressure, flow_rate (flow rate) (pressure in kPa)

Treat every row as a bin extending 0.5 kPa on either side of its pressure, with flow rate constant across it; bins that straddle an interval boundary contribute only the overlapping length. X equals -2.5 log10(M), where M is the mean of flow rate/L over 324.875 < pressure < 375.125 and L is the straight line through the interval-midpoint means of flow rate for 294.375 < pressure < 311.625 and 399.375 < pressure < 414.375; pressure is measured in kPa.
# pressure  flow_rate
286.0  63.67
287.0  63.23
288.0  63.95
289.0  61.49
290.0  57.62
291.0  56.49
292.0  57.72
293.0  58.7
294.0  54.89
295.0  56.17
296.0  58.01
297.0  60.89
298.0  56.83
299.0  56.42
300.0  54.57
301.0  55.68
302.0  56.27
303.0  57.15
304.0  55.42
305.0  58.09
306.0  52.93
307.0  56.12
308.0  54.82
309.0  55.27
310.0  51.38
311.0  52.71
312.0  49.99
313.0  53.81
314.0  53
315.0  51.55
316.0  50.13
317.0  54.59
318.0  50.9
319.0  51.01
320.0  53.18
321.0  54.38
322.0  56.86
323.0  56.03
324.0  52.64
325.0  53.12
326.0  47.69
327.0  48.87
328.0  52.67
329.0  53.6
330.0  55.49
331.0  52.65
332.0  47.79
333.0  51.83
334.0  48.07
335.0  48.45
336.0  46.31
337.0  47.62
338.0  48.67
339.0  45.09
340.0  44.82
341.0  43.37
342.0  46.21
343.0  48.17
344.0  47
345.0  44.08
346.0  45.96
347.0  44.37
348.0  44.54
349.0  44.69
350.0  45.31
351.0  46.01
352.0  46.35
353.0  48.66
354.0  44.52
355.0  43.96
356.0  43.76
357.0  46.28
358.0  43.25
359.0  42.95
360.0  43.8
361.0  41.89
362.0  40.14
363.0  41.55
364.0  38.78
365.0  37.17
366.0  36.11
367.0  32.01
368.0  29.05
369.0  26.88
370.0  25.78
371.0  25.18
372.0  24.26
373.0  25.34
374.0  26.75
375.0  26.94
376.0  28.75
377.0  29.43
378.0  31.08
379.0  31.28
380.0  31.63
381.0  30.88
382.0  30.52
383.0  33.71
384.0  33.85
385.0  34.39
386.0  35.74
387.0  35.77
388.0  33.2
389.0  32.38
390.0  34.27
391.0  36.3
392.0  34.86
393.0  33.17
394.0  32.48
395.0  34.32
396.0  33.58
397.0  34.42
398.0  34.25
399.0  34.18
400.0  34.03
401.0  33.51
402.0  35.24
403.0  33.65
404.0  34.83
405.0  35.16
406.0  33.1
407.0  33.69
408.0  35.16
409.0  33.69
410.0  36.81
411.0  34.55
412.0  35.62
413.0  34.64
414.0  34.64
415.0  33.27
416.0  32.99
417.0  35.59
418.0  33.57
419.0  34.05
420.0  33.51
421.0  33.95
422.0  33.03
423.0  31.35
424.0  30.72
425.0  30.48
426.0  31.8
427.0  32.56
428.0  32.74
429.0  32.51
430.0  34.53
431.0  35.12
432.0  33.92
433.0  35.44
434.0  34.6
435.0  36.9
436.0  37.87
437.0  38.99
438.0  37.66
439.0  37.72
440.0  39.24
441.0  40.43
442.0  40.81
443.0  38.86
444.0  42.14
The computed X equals 0.09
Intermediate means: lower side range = 55.8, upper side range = 34.6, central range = 42.7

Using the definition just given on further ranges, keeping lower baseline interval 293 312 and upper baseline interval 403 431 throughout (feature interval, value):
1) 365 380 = 0.41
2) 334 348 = 0.05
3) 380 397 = 0.16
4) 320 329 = -0.03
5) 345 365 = 0.04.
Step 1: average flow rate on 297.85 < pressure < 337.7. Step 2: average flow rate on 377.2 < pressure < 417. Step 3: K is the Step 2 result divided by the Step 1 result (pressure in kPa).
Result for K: 0.64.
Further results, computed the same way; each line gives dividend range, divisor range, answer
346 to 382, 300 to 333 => 0.69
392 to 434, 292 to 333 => 0.63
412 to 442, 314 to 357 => 0.71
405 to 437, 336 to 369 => 0.79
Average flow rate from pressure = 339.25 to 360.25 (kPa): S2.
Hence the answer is 45.2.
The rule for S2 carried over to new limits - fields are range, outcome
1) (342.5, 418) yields 36.1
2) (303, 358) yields 49.8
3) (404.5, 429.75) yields 33.6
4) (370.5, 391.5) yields 31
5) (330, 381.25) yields 40.3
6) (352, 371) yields 39.1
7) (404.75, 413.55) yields 34.7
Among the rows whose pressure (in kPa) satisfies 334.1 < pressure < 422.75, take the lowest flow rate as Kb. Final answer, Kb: 24.26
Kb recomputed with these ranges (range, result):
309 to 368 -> 29.05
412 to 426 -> 30.48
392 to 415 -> 32.48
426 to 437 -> 31.8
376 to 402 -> 28.75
